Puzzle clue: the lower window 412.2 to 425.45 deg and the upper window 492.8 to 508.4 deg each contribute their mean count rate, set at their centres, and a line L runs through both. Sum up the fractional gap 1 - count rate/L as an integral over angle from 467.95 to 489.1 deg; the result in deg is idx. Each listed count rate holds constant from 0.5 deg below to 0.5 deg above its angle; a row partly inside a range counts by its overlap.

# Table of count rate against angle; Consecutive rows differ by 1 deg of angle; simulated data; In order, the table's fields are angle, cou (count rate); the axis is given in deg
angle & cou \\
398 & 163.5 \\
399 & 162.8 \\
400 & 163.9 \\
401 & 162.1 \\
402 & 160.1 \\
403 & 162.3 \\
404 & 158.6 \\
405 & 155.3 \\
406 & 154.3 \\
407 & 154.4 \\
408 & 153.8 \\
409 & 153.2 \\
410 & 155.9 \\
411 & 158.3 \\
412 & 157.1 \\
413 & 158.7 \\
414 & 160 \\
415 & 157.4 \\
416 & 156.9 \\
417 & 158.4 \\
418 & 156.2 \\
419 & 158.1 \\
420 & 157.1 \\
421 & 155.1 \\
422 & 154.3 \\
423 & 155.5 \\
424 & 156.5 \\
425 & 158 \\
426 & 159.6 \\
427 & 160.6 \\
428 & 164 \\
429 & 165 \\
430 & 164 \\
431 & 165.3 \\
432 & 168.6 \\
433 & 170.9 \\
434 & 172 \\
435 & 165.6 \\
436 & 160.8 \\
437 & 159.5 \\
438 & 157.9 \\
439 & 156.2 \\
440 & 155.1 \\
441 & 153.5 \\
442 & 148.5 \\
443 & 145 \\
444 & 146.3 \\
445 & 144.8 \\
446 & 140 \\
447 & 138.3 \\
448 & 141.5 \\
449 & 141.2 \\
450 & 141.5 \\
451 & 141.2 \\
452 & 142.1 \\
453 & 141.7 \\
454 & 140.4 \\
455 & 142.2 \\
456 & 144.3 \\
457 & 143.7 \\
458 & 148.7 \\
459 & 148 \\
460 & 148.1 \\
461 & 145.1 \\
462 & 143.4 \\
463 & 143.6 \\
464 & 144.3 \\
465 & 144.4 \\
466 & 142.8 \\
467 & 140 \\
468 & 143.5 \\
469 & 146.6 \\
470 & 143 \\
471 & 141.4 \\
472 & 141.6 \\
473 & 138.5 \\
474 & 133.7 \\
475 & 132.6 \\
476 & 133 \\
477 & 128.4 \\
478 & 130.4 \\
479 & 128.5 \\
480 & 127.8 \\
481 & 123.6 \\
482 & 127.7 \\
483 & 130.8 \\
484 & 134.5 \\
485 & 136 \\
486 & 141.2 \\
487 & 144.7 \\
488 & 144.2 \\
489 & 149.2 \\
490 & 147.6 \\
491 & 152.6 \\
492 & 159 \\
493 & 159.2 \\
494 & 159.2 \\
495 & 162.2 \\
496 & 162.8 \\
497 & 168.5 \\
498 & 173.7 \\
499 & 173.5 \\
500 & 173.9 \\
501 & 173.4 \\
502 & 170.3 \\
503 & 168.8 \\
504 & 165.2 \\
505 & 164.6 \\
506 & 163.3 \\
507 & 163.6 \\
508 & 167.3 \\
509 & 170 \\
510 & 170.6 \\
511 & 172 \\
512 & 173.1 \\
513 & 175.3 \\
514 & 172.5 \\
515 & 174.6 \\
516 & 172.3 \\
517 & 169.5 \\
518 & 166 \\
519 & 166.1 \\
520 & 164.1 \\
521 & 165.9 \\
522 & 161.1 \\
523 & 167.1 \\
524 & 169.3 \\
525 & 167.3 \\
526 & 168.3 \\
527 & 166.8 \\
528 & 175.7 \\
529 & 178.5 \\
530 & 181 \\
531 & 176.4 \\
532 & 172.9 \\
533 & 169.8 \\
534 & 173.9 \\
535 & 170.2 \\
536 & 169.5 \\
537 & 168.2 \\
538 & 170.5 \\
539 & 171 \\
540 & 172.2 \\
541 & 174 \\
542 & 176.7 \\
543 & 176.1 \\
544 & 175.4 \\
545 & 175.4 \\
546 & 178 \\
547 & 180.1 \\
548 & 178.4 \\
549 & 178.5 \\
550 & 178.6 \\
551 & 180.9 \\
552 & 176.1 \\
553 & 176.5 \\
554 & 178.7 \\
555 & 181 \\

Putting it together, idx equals 3.6 deg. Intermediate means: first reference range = 157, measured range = 136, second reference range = 167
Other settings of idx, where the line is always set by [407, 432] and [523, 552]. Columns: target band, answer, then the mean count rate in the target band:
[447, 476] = 3.8 deg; 142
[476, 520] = 3.1 deg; 157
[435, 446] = 0.6 deg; 153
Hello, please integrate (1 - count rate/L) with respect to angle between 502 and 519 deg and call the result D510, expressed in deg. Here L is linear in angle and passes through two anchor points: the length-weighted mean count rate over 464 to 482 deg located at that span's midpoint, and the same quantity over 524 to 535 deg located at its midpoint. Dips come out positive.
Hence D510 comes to -0.9 deg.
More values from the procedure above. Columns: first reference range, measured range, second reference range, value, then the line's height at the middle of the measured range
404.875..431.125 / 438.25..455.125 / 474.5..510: 1.2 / 156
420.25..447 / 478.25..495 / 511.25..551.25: 2.4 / 166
